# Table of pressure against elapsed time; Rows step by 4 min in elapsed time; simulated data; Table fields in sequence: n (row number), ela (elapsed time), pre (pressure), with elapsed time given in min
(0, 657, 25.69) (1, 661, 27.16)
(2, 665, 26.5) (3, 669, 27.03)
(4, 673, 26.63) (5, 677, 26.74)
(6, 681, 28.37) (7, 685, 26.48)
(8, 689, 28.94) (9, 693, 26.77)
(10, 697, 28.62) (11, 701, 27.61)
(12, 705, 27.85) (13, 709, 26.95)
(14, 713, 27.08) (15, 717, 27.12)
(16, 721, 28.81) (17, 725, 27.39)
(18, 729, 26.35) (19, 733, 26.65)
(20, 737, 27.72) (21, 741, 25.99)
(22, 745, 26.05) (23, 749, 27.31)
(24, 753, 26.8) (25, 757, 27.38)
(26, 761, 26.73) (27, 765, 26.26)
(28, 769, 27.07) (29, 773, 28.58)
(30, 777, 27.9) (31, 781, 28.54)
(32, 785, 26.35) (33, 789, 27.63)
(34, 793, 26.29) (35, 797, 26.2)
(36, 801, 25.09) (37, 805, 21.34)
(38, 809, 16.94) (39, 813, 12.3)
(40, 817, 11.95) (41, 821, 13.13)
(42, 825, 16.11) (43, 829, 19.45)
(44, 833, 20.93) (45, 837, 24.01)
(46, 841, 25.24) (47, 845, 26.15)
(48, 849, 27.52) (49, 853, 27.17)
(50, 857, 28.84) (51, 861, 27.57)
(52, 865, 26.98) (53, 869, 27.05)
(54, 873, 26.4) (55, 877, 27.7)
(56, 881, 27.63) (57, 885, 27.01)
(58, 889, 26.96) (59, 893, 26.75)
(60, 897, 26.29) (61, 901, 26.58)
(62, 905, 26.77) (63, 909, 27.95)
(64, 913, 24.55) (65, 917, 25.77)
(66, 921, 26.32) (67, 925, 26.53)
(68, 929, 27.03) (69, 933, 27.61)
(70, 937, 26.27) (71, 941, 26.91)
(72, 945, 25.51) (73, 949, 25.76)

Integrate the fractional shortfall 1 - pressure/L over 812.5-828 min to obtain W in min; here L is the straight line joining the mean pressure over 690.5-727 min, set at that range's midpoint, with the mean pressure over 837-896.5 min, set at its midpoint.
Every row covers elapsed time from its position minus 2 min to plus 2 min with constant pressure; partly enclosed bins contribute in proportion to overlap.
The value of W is 7.58 min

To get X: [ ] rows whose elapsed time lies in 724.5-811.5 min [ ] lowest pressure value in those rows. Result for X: 16.94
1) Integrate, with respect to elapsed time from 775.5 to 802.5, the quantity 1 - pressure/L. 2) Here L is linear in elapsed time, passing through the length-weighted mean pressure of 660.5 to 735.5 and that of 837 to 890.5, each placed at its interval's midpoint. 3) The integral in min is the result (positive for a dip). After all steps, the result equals 0.26 min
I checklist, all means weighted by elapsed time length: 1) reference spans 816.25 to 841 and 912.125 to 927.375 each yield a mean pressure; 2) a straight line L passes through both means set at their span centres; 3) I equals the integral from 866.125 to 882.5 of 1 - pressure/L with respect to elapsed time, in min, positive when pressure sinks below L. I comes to -3.66 min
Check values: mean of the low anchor 18.5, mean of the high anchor 25.9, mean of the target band 27.2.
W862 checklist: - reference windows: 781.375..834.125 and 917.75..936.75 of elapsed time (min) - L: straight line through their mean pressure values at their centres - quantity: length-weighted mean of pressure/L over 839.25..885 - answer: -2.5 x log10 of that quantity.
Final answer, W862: -0.16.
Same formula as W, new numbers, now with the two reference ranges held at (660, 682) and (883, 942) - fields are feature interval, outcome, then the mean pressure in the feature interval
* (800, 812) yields 3.0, 20.1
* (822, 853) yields 4.6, 22.7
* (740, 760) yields 0.1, 26.7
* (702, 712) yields -0.2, 27.4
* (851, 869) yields -0.6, 27.6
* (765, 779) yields -0.4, 27.6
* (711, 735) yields -0.3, 27.2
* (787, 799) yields 0.0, 26.7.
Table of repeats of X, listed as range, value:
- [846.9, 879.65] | 26.4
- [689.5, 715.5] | 26.77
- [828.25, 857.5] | 19.45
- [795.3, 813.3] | 12.3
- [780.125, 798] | 26.2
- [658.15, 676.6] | 26.5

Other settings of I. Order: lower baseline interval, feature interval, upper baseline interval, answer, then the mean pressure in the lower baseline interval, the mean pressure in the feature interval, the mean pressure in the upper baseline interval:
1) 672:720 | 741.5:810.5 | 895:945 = 2.6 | 27.5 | 26.1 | 26.5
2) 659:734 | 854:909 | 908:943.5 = -1.0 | 27.3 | 27.1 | 26.5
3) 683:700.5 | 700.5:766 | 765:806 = 0.4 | 27.7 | 27.1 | 26.6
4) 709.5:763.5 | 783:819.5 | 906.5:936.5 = 7.3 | 27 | 21.4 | 26.5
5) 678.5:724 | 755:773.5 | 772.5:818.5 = -1.8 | 27.7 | 27.1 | 23.2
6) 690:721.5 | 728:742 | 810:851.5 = -0.6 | 27.6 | 26.8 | 19.7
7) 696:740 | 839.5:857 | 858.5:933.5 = 0.1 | 27.4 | 26.8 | 26.8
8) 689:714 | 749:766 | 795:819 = -2.9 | 27.6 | 26.9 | 19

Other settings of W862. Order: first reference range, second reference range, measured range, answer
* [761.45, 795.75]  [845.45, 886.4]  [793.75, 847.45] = 0.33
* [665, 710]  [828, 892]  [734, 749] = 0.01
